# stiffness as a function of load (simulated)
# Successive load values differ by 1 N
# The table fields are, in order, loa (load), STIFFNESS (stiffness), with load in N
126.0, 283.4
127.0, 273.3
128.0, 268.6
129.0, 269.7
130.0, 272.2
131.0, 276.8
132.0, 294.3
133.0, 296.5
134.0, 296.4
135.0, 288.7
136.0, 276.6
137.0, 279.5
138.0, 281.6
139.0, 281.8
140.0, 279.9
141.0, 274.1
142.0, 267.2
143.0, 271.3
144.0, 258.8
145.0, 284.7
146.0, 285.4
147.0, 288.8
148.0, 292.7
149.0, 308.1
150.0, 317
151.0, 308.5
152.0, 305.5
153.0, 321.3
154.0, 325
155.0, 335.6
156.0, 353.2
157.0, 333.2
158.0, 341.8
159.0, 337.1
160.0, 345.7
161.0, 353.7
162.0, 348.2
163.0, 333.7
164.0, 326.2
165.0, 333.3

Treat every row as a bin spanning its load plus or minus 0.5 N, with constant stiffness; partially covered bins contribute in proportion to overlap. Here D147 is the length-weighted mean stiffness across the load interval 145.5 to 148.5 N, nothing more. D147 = 289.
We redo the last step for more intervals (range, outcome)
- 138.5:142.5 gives 276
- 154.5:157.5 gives 341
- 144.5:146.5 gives 285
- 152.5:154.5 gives 323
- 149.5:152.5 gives 310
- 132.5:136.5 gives 290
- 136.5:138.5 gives 281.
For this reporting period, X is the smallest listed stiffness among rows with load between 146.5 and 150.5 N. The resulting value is 288.8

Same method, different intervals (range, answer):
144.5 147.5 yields 284.7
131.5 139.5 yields 276.6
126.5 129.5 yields 268.6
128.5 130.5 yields 269.7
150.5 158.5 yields 305.5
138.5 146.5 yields 258.8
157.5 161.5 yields 337.1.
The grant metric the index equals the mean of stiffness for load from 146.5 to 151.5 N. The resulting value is 303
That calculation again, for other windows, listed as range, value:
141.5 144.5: 266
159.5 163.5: 345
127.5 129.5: 269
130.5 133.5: 289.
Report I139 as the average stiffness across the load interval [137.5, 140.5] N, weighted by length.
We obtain 281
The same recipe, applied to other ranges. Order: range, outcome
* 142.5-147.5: 278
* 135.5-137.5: 278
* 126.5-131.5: 272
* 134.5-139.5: 282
